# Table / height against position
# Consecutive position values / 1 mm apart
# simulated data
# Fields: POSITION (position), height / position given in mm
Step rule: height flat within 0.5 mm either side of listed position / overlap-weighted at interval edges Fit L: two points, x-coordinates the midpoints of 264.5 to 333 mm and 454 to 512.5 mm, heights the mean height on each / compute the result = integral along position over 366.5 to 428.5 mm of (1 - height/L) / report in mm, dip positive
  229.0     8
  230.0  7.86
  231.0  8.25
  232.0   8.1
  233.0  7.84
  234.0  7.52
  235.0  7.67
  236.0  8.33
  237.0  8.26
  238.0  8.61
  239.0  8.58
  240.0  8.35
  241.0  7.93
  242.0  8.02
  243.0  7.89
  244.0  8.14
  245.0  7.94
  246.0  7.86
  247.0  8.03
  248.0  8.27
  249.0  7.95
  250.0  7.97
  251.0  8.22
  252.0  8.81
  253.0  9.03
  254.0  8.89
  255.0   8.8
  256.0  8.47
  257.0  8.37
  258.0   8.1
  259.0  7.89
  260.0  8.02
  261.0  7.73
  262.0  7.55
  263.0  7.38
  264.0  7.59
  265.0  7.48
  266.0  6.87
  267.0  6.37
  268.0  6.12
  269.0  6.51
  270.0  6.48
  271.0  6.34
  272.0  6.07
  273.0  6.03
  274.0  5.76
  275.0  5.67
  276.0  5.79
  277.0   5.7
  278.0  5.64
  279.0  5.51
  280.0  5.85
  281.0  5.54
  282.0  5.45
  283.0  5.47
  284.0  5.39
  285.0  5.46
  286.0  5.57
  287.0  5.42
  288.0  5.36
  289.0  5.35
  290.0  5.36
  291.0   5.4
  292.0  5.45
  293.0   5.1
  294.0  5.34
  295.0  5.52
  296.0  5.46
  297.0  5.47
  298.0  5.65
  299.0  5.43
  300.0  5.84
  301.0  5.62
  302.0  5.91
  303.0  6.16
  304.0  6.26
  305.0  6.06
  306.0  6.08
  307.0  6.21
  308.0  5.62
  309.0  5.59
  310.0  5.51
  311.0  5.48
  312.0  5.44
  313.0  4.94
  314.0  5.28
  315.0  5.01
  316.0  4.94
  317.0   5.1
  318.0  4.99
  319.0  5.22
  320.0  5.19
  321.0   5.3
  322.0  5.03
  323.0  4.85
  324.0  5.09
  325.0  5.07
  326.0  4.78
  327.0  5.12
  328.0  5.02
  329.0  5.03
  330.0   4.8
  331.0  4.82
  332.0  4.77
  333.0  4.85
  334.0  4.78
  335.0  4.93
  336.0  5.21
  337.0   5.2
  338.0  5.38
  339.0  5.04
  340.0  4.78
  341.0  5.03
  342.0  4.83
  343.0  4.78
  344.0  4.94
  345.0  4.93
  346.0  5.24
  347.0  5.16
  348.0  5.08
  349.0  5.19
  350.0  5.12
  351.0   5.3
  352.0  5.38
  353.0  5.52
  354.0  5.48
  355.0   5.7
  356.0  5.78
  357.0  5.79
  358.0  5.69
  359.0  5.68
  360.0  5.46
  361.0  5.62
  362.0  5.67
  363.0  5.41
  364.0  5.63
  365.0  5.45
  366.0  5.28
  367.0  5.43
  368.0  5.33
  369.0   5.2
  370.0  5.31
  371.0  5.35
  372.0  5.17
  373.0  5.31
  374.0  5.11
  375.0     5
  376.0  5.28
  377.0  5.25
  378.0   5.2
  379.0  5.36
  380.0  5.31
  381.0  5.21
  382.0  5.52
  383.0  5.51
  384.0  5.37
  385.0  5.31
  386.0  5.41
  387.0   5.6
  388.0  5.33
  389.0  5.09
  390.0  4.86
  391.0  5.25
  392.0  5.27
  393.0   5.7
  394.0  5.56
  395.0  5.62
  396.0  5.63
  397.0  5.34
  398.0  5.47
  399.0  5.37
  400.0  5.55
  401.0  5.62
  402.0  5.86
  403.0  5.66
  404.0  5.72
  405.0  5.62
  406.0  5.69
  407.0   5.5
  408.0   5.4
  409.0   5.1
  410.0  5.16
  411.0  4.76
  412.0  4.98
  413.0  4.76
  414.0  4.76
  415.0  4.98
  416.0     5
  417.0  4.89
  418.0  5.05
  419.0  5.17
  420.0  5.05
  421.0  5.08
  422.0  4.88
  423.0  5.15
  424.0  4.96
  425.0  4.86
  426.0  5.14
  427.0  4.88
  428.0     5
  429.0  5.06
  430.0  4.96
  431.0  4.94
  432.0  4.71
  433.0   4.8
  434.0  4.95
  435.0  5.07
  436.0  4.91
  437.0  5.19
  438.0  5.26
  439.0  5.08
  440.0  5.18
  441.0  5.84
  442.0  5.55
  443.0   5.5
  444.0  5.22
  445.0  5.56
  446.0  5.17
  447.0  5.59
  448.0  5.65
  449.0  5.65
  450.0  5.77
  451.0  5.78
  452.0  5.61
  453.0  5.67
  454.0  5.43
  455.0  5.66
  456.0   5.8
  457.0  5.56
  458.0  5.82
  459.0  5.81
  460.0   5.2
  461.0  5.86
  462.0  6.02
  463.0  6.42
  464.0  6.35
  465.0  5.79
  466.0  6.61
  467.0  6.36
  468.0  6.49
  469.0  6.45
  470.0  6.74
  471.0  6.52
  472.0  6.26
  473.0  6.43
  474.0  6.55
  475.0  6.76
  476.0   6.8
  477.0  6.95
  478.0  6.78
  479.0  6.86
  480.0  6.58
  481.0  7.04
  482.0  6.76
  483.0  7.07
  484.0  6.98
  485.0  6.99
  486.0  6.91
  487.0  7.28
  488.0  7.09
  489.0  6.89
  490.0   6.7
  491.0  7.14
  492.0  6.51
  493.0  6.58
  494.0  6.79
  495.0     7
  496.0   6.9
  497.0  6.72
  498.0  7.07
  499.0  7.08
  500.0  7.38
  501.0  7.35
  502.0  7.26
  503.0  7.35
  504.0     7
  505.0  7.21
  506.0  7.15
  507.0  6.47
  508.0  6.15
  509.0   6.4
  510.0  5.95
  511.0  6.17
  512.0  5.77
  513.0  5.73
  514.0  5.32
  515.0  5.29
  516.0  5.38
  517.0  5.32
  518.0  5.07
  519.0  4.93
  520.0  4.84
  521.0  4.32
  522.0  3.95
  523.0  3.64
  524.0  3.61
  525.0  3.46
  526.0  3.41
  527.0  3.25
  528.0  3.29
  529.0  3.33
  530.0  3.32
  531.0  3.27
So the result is 8.5 mm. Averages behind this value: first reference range 5.55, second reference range 6.59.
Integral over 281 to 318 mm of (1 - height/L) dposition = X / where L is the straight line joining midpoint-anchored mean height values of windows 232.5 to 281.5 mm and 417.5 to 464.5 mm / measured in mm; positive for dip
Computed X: 7.6 mm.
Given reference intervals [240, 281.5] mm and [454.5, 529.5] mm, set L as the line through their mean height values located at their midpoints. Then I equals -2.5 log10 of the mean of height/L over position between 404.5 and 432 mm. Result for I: 0.27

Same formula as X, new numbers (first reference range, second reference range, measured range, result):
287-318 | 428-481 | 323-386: 4.4 mm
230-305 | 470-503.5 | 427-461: 7.5 mm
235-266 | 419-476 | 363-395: 5.6 mm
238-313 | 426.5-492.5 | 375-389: 2.0 mm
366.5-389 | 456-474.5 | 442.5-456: 1.0 mm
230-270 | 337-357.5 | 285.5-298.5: 2.6 mm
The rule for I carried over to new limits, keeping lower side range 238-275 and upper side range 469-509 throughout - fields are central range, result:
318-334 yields 0.430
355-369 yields 0.297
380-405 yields 0.300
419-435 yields 0.383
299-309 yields 0.254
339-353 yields 0.401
